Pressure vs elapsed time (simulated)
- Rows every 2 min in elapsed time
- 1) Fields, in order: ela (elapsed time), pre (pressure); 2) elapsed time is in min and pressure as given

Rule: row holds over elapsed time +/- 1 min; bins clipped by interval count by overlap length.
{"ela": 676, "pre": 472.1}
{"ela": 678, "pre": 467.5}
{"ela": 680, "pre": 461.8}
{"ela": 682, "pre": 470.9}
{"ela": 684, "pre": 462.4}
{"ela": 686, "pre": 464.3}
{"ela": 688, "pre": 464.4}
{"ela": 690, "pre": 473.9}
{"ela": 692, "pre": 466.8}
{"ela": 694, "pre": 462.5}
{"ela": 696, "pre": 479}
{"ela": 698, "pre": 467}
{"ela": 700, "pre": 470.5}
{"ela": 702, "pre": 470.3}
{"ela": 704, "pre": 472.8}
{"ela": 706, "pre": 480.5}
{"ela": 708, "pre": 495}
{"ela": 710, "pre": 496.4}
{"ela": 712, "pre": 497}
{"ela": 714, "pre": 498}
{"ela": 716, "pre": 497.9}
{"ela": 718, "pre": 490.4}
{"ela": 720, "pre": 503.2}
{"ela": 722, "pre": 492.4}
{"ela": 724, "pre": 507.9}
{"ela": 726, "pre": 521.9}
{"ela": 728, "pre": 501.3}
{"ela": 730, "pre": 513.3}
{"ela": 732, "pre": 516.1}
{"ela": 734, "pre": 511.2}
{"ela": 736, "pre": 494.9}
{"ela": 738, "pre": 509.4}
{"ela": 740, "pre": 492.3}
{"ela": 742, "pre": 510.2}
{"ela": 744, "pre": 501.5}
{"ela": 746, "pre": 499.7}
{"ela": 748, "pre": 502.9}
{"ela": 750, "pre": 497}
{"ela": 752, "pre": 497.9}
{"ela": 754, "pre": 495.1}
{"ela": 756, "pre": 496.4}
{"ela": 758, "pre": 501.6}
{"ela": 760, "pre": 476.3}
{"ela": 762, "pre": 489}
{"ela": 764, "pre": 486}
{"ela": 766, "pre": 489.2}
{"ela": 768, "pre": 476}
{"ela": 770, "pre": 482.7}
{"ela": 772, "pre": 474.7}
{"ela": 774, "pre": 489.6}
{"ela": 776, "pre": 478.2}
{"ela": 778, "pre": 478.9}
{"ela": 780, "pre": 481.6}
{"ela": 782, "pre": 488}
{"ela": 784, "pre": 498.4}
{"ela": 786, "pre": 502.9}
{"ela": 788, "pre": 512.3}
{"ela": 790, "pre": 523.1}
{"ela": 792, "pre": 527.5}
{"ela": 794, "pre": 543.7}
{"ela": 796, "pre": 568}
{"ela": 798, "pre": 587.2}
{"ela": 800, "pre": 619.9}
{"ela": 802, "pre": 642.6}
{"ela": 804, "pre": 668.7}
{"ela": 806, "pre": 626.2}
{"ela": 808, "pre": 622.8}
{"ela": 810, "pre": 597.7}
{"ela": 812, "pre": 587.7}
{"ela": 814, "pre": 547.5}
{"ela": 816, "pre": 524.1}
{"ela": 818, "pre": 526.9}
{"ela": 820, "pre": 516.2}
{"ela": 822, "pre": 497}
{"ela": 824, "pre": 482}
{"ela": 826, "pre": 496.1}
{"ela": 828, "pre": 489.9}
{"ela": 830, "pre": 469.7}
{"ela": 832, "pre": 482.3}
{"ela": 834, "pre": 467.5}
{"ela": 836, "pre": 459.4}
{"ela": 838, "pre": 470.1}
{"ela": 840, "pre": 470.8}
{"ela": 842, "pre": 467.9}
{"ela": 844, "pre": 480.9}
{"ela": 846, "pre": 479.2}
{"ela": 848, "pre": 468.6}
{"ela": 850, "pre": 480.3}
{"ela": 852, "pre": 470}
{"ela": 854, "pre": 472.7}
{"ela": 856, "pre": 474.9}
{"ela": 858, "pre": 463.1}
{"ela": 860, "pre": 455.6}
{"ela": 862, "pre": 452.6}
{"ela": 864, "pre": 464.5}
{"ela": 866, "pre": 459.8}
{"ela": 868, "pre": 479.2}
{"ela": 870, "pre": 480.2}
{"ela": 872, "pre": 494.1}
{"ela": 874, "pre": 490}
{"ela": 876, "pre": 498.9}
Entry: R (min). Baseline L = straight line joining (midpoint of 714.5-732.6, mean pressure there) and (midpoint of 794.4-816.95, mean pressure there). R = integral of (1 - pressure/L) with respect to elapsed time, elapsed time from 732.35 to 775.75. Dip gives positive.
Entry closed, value 3.59 min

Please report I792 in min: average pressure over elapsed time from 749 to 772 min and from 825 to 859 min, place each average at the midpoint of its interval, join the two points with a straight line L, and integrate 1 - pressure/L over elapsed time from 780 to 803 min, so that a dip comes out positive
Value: -2.9 min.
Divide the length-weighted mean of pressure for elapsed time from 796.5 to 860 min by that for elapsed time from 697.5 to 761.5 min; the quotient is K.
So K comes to 1.05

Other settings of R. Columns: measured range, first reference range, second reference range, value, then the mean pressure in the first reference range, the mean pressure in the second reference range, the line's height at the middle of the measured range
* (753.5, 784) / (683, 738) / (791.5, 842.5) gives 1.7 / 488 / 538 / 515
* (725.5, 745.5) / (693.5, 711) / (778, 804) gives -0.2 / 478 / 544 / 502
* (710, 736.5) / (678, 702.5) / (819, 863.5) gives -1.9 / 468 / 476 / 469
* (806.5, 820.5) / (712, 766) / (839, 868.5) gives -2.5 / 500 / 469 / 480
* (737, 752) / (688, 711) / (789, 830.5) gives 0.2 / 475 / 556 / 508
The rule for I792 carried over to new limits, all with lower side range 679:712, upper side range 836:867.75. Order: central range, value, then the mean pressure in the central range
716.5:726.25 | -0.6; 501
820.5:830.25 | -0.4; 490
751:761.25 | -0.5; 493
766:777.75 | -0.2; 481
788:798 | -1.5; 542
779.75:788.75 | -0.5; 497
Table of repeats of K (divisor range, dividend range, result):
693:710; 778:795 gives 1.07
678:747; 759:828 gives 1.08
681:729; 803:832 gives 1.13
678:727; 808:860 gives 1.03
